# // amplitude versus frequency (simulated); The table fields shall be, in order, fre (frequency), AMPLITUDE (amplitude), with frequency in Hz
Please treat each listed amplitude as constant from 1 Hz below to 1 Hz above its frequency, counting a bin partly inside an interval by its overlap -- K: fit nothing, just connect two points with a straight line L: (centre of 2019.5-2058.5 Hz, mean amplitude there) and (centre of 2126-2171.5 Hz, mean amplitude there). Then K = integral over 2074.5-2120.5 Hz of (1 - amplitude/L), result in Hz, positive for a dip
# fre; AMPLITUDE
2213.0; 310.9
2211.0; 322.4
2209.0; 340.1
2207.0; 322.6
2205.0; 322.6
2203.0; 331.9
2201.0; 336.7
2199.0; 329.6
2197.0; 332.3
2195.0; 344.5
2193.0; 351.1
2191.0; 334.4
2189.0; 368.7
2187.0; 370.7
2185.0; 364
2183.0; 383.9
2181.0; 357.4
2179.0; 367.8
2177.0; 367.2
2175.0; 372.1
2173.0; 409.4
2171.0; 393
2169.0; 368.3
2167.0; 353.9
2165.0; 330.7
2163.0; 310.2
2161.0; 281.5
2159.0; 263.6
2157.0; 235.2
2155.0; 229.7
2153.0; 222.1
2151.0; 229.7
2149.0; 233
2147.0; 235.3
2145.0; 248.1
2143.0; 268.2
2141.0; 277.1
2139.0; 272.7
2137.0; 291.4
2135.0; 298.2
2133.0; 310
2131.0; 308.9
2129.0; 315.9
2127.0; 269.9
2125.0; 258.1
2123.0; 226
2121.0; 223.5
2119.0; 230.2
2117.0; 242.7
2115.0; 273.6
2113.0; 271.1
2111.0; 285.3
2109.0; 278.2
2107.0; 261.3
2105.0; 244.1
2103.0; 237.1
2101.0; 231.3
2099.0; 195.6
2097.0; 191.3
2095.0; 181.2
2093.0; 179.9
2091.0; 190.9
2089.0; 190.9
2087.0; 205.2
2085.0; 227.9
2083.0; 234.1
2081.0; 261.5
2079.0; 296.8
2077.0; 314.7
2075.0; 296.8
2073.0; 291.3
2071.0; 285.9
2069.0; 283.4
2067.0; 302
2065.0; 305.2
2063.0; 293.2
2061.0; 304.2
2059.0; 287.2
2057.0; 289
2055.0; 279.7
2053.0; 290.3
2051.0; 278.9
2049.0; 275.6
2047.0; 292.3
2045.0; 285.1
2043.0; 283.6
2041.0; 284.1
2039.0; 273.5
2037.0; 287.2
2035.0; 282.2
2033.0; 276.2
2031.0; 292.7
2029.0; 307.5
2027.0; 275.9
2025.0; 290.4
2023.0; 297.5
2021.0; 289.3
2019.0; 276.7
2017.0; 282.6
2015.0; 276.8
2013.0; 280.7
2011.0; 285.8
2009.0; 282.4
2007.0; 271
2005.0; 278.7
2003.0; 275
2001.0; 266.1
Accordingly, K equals 7.3 Hz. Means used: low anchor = 286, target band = 239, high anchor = 283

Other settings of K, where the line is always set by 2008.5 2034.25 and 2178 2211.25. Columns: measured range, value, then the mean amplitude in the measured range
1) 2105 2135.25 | 4.9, 269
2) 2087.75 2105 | 6.1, 202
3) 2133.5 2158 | 5.5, 255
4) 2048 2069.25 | 0.6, 290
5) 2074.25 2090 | 2.8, 253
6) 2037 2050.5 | 0.5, 283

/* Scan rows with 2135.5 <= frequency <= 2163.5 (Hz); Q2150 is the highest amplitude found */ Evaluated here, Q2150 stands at 310.2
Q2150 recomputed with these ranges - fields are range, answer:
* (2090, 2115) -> 285.3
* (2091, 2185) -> 409.4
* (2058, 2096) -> 314.7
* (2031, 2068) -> 305.2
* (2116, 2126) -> 258.1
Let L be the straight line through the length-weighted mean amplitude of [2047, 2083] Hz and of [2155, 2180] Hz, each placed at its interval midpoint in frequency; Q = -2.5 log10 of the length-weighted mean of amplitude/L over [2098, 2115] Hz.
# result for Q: 0.22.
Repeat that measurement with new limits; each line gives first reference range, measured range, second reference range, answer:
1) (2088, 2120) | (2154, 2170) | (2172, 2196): 0.11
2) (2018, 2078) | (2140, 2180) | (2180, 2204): 0.13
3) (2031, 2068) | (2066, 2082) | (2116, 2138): -0.04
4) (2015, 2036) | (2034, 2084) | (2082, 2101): -0.18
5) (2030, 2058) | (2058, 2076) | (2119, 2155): -0.06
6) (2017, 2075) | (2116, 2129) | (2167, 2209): 0.30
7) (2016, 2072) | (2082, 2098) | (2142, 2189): 0.43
